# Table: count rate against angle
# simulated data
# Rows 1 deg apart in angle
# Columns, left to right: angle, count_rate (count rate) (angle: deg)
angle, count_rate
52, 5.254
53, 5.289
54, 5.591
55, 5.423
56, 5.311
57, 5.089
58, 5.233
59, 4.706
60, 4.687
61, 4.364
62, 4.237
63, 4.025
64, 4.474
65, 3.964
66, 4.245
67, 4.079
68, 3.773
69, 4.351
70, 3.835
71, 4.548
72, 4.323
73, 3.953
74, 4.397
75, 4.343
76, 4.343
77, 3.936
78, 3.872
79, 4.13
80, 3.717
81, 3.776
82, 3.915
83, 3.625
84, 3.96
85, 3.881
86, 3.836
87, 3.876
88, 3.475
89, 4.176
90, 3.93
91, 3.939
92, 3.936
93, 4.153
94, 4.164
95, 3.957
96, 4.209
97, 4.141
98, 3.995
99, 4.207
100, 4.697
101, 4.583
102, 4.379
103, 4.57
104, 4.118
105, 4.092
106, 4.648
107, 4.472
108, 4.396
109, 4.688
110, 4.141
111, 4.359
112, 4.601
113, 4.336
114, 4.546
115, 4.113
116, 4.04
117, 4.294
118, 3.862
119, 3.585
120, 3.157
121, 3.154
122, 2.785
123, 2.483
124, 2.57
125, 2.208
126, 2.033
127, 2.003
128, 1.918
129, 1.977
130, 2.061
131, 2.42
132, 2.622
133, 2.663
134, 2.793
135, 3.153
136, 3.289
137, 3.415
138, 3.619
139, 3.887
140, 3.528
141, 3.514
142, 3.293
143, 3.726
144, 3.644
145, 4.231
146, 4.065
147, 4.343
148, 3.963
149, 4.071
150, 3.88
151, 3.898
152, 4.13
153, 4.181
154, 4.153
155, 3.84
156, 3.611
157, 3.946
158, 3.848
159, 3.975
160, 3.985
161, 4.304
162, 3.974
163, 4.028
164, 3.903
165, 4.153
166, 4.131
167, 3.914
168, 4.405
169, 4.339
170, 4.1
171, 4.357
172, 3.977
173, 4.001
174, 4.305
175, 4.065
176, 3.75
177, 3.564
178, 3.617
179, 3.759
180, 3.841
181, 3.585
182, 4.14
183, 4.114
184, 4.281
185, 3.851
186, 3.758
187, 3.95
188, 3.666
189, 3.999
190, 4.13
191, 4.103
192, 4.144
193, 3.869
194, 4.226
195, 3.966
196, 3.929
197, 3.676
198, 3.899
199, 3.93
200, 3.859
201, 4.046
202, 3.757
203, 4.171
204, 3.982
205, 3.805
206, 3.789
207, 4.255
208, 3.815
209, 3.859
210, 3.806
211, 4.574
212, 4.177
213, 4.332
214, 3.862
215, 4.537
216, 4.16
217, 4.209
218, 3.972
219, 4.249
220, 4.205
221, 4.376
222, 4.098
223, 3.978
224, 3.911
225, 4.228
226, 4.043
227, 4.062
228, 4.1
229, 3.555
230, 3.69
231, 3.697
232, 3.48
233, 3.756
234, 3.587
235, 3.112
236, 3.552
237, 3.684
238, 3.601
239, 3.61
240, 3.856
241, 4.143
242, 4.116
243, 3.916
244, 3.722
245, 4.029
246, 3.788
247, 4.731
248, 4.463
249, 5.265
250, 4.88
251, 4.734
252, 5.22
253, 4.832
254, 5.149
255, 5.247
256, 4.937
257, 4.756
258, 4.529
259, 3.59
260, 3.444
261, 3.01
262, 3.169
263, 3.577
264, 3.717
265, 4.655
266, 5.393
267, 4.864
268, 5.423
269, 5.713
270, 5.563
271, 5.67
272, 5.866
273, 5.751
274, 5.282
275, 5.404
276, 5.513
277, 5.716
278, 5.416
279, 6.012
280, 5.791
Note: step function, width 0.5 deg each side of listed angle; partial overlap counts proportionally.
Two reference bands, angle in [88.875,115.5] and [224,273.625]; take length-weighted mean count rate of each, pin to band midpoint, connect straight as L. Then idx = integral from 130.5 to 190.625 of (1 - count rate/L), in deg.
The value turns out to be 6.5 deg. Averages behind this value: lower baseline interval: 4.28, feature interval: 3.83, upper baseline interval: 4.31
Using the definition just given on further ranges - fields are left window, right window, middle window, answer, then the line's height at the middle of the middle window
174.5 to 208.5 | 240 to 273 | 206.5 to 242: 2.5 deg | 4.25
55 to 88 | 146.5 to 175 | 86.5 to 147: 7.1 deg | 4.14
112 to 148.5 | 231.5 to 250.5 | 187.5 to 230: -3.0 deg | 3.76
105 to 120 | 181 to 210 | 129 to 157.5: 4.1 deg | 4.14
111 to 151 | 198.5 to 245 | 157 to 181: -2.7 deg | 3.6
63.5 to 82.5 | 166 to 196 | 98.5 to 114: -1.3 deg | 4.07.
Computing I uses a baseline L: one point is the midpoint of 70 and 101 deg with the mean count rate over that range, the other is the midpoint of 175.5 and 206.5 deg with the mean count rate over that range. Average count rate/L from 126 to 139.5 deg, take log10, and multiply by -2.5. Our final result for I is 0.41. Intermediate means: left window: 4.05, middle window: 2.73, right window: 3.91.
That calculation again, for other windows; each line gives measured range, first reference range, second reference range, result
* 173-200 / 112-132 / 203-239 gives -0.08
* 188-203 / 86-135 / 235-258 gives 0.03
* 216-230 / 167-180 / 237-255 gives 0.05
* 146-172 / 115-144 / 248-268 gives -0.20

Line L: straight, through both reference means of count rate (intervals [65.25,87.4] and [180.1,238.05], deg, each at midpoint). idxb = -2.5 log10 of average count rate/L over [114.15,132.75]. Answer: 0.36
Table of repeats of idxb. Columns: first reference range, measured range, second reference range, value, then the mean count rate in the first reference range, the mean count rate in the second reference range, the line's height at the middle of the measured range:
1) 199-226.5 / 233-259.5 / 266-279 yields 0.15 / 4.07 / 5.53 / 4.89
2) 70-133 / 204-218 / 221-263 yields -0.02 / 3.78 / 4.08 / 4.01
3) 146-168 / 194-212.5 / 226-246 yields -0.03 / 4.02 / 3.76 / 3.87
